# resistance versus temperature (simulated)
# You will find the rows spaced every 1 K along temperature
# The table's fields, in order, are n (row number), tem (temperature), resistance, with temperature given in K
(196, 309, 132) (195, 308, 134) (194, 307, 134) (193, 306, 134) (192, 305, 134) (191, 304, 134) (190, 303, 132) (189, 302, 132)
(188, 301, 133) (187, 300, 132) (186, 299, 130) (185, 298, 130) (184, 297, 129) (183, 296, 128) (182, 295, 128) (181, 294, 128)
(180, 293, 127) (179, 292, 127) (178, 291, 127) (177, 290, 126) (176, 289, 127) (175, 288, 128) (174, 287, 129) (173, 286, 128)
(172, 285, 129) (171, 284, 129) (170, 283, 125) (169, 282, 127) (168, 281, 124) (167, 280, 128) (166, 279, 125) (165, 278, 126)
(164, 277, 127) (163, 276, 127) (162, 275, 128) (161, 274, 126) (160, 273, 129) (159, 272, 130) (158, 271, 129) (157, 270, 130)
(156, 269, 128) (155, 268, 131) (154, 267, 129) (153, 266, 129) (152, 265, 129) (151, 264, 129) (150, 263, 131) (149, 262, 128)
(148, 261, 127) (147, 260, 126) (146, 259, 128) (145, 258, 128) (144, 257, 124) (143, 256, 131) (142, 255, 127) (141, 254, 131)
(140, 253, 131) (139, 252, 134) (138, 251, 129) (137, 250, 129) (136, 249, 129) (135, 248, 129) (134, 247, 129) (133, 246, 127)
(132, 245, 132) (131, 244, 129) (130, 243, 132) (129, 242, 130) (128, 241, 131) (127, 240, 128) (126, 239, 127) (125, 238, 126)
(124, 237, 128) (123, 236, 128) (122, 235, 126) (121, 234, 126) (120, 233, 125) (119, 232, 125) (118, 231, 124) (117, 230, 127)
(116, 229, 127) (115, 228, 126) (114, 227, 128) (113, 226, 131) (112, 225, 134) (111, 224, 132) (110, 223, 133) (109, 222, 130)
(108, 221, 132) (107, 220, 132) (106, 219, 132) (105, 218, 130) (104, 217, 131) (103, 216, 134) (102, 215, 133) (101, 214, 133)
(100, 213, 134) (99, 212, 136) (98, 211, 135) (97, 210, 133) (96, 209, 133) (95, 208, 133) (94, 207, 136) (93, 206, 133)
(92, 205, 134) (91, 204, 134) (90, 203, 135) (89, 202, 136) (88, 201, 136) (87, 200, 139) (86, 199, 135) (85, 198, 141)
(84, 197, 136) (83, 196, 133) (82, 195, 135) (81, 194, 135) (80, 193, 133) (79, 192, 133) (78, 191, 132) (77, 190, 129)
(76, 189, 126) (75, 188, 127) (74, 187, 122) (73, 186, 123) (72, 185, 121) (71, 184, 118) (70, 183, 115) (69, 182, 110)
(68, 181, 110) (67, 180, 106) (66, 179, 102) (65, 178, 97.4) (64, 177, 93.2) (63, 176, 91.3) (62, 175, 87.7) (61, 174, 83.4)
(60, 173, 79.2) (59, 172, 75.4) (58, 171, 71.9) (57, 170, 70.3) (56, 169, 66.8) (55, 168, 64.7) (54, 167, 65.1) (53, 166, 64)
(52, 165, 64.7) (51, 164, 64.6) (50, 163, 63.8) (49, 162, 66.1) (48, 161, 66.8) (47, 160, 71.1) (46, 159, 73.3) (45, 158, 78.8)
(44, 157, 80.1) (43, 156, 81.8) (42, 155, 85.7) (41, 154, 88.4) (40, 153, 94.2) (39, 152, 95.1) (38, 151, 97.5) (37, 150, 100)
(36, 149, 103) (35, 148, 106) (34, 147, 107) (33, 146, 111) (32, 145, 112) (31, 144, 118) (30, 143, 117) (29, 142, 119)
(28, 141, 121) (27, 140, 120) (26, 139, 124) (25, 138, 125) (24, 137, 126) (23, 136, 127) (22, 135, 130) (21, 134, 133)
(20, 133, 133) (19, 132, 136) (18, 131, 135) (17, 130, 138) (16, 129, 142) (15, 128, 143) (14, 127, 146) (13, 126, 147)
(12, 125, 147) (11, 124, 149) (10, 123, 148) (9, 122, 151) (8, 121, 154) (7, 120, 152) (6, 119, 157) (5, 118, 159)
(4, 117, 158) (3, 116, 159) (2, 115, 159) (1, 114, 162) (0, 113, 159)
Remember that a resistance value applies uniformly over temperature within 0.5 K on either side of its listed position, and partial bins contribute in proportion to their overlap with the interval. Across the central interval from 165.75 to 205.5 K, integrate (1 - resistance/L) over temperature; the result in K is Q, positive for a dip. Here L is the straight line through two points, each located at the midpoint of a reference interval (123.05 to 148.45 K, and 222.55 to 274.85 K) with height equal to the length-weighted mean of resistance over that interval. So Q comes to 5.35 K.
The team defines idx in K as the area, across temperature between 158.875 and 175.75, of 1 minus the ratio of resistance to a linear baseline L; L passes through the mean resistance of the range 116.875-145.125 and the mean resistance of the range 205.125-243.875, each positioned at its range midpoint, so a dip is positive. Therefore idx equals 8.0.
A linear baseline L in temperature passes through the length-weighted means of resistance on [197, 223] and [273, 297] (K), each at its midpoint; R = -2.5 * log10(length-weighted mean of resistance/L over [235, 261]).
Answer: 0.01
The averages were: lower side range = 134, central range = 129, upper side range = 127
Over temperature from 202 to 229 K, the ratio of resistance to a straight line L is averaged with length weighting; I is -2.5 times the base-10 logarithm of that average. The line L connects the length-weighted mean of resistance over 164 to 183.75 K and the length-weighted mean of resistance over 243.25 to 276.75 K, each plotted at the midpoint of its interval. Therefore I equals -0.24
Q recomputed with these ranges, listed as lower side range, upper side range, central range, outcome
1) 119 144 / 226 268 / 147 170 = 9.4 K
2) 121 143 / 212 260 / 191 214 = -0.6 K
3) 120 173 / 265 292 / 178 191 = -0.5 K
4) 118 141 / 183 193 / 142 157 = 3.7 K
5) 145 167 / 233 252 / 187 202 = -4.2 K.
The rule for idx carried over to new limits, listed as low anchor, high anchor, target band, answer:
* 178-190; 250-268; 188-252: -4.77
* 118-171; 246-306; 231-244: -0.48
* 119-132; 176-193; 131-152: 3.05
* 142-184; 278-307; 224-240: -2.52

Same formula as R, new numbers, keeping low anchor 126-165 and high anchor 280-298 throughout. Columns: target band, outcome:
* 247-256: -0.07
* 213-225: -0.13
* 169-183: 0.23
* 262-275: -0.04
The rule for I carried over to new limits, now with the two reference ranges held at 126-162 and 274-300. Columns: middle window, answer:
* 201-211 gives -0.14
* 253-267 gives -0.03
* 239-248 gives -0.06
